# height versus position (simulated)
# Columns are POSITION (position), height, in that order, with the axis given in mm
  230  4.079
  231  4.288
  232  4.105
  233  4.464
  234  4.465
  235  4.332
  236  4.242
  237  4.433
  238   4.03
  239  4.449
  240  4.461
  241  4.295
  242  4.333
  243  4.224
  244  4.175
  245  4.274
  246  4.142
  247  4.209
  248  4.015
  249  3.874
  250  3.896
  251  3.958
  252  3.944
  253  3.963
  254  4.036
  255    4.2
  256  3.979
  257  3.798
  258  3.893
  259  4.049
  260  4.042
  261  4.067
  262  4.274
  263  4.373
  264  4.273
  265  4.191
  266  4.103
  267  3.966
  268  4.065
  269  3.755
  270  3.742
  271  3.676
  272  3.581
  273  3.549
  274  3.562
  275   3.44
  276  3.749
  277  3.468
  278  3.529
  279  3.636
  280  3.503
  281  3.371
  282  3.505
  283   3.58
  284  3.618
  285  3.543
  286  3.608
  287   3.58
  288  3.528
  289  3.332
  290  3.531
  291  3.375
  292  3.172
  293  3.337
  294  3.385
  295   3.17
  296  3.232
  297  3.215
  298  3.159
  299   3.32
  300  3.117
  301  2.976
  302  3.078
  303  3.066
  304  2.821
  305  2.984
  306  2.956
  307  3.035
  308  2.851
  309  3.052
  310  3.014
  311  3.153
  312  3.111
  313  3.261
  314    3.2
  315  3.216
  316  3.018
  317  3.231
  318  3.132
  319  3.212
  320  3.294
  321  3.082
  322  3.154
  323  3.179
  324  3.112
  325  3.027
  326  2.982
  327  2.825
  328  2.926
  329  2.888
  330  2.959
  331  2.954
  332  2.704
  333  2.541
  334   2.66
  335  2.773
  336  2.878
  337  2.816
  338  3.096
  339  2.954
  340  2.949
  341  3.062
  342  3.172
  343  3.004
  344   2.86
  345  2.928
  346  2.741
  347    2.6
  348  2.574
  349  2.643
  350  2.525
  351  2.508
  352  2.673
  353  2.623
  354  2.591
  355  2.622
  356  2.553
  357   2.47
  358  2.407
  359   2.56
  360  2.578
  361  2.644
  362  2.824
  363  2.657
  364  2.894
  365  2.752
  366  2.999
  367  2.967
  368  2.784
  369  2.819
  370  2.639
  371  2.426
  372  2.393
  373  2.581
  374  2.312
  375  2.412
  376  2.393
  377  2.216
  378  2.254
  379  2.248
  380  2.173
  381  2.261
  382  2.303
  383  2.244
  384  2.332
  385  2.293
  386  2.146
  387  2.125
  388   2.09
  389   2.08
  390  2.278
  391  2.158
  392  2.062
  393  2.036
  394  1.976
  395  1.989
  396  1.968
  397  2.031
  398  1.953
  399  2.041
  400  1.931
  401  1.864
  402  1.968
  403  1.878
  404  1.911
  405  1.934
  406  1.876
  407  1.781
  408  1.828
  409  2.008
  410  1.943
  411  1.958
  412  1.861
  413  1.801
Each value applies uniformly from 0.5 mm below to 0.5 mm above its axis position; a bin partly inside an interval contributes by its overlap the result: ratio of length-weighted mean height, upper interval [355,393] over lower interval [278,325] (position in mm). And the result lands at 0.8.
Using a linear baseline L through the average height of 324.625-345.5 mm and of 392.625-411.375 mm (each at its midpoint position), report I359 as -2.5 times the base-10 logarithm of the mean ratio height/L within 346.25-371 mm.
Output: -0.04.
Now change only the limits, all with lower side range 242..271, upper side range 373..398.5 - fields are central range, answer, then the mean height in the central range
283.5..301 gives 0.06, 3.35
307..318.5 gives 0.04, 3.11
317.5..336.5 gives 0.03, 2.96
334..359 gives 0.00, 2.75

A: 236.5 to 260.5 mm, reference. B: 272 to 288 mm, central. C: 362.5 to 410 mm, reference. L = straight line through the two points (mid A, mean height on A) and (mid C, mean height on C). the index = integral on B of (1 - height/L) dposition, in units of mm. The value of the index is 0.6 mm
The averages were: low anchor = 4.11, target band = 3.55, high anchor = 2.24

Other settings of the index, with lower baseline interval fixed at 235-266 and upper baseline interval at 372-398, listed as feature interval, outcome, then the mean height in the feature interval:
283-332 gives 2.2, 3.17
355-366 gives -0.4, 2.65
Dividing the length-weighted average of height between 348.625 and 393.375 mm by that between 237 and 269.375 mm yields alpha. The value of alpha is 0.60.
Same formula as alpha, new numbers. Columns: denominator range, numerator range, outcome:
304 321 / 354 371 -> 0.87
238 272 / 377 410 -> 0.51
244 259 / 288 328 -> 0.78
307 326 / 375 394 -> 0.71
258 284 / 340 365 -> 0.71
